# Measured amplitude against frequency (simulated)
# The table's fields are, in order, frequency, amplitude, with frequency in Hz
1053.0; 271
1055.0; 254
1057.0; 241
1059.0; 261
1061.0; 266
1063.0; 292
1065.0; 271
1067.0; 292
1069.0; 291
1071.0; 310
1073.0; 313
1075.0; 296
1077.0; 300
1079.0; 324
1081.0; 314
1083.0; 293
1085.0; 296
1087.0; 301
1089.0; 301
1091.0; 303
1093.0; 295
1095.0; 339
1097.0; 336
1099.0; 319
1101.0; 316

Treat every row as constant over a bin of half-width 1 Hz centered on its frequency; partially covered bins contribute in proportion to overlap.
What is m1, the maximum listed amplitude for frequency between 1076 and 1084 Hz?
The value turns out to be 324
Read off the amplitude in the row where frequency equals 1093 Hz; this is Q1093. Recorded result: 295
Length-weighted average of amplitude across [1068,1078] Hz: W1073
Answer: 302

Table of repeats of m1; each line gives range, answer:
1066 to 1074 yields 313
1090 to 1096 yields 339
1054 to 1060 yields 261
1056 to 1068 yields 292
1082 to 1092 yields 303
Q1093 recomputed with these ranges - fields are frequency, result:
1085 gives 296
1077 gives 300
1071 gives 310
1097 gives 336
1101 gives 316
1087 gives 301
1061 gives 266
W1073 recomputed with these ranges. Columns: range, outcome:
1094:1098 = 338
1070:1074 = 312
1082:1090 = 298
